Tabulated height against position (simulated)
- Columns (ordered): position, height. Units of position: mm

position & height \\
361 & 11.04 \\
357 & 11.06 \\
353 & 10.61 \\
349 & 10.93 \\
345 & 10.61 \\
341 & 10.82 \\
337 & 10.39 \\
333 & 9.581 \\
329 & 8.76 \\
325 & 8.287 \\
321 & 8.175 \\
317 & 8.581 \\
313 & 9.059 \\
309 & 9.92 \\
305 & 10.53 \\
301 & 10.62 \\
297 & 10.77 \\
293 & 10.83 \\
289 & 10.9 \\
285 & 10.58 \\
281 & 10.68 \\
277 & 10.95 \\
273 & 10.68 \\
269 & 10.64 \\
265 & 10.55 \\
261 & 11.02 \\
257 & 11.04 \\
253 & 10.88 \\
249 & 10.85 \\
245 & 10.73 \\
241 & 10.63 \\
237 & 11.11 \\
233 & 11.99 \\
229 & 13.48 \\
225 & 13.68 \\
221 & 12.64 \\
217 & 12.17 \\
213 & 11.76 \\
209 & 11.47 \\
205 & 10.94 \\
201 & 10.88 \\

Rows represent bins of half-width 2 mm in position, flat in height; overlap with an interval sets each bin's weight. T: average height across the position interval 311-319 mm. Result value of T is 8.82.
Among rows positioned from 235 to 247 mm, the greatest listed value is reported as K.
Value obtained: 11.11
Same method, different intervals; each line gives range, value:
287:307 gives 10.9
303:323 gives 10.53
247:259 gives 11.04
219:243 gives 13.68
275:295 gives 10.95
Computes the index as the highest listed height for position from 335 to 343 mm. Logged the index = 10.82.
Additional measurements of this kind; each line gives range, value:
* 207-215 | 11.76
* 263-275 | 10.68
